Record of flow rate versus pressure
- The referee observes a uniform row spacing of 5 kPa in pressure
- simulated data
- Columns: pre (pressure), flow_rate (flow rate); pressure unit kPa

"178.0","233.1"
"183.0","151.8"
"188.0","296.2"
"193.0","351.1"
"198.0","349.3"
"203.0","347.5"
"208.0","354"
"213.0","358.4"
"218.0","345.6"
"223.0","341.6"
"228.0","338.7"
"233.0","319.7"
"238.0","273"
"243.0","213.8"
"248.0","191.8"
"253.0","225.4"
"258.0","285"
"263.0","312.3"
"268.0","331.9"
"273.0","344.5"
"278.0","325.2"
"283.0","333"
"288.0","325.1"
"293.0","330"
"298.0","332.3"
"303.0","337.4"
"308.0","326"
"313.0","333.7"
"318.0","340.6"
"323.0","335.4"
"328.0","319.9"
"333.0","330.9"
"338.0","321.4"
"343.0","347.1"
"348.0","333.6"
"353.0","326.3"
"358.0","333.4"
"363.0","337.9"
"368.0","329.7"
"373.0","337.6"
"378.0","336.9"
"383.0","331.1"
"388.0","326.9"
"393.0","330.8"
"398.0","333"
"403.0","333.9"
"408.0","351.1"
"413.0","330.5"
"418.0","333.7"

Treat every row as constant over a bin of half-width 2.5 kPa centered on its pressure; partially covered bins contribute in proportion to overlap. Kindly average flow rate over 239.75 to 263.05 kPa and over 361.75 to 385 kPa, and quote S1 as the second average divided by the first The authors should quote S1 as 1.40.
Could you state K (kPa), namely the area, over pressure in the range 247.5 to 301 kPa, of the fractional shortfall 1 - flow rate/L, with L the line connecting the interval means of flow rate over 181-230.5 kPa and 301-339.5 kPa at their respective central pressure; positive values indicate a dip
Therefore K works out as 3.4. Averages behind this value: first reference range 325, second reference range 331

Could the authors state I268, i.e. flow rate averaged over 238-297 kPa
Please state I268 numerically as 293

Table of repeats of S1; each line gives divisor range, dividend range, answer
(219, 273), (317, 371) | 1.15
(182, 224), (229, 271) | 0.83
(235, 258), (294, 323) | 1.42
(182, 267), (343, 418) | 1.11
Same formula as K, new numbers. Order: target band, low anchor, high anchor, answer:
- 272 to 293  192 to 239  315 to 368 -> 0.3 kPa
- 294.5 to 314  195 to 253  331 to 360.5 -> -0.5 kPa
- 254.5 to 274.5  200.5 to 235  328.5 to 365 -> 1.6 kPa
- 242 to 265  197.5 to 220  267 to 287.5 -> 6.3 kPa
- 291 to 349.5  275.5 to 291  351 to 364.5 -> -0.4 kPa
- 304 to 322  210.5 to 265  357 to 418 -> -1.2 kPa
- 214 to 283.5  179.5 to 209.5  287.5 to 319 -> 4.2 kPa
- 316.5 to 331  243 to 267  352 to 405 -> -1.6 kPa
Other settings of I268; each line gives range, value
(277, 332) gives 331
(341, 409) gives 335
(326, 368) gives 331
